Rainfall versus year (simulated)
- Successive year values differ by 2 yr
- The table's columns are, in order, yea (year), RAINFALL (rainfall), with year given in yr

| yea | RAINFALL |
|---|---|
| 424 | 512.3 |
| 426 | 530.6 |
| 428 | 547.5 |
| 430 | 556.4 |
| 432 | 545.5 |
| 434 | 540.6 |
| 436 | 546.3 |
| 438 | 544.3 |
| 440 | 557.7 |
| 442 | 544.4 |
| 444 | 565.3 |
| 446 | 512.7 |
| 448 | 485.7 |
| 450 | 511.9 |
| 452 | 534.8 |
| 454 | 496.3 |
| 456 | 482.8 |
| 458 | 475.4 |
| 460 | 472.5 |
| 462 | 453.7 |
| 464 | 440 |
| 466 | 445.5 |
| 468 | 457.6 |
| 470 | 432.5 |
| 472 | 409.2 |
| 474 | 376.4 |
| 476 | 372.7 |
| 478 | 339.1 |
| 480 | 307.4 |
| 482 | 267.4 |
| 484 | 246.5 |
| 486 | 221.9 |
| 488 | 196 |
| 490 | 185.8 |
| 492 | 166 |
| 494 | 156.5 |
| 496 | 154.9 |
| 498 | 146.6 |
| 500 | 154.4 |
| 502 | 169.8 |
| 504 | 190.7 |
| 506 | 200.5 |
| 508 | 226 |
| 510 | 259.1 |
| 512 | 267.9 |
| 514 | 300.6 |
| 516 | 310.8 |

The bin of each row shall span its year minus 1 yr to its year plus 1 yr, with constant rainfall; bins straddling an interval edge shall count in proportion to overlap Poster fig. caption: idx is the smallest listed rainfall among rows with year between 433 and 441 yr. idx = 540.6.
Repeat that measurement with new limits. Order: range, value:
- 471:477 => 372.7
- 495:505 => 146.6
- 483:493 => 166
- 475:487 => 221.9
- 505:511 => 200.5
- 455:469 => 440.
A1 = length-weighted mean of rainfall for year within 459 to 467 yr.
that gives 453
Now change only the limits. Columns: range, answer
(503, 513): 229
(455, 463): 471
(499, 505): 172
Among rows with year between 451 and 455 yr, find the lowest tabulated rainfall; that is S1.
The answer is 496.3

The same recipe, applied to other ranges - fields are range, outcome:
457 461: 472.5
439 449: 485.7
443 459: 475.4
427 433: 545.5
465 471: 432.5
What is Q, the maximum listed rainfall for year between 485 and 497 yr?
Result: 221.9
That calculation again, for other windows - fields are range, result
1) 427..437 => 556.4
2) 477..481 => 339.1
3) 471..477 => 409.2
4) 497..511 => 259.1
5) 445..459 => 534.8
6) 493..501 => 156.5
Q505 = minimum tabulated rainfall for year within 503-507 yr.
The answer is 190.7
